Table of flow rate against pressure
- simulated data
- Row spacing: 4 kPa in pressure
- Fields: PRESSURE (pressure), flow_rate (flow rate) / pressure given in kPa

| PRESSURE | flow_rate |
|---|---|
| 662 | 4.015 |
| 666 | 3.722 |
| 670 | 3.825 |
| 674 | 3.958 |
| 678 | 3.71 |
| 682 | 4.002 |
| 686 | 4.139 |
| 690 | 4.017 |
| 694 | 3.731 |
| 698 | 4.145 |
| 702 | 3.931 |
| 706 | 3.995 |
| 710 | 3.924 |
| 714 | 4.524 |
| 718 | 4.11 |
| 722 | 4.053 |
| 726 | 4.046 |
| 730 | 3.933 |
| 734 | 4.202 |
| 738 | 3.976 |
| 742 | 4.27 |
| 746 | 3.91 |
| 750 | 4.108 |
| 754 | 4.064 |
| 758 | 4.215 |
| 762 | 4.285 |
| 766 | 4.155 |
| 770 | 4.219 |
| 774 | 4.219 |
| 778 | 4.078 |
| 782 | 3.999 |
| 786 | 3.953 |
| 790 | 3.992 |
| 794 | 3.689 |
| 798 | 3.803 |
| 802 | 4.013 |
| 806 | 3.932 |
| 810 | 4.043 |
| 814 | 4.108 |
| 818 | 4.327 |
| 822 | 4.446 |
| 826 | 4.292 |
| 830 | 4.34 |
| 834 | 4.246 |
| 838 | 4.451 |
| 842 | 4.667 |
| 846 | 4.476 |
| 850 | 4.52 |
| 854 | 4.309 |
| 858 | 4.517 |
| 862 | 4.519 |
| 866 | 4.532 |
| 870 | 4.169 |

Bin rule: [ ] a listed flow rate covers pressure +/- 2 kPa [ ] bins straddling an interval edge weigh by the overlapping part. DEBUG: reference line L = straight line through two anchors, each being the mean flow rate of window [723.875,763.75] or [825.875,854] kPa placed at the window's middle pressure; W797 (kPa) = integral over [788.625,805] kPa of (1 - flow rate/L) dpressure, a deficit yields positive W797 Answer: 1.6 kPa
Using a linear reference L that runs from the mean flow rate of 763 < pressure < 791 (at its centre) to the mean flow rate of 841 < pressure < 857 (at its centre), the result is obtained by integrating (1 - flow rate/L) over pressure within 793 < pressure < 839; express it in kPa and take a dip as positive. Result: 1.8 kPa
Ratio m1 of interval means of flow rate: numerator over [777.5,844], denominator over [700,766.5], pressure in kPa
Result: 1.01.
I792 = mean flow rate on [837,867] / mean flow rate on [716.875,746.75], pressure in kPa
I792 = 1.11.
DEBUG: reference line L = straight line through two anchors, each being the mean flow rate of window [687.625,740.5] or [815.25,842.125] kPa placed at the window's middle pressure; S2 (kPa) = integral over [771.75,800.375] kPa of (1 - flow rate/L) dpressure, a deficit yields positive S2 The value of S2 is 1.9 kPa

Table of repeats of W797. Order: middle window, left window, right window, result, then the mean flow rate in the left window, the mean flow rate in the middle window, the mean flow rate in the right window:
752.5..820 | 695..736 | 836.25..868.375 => 3.6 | 4.08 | 4.06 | 4.5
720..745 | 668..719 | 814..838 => 0.1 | 4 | 4.07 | 4.32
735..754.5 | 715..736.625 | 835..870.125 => 0.3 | 4.09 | 4.07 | 4.47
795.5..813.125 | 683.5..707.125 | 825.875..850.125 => 1.5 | 3.99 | 3.95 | 4.43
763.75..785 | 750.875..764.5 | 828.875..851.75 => 0.5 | 4.18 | 4.13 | 4.45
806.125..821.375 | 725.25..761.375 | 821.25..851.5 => 0.7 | 4.09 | 4.16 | 4.43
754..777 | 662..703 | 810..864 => -0.1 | 3.92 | 4.2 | 4.39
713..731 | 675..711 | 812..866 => -0.3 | 3.96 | 4.12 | 4.41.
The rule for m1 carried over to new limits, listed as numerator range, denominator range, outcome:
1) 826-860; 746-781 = 1.07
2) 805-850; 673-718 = 1.08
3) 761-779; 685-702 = 1.05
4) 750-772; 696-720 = 1.02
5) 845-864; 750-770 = 1.07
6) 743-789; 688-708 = 1.04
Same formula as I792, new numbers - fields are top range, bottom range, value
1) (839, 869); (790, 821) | 1.12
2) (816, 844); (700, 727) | 1.08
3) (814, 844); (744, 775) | 1.06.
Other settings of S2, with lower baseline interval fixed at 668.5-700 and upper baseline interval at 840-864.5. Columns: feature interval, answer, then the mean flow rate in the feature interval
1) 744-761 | 0.3 kPa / 4.09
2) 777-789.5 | 0.8 kPa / 4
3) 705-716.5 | -0.4 kPa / 4.16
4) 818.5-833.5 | 0.2 kPa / 4.34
